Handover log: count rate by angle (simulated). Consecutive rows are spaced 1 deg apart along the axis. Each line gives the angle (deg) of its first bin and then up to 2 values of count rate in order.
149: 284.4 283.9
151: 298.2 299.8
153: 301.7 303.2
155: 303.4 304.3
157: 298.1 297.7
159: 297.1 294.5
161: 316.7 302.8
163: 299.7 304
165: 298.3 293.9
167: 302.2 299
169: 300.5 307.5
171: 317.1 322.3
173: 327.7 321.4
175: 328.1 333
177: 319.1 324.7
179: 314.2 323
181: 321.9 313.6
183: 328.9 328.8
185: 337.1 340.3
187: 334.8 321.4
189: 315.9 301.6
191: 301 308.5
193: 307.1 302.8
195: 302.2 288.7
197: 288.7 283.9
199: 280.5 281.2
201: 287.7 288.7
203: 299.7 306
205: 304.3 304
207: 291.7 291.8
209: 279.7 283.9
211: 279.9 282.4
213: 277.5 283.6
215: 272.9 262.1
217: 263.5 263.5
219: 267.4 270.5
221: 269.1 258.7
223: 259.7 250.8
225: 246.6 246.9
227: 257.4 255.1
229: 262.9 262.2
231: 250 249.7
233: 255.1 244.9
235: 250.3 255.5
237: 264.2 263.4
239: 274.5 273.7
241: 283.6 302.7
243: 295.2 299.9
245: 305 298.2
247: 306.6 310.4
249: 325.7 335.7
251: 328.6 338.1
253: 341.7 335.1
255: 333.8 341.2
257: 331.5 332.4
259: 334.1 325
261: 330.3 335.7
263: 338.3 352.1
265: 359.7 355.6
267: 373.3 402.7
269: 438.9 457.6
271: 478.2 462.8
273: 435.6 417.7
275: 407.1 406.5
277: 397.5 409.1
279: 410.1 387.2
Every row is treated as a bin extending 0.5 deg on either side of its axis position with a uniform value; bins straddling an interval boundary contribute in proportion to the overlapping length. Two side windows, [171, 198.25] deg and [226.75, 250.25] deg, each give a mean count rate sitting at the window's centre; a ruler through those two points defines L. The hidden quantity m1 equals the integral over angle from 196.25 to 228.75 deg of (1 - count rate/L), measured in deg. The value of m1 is 2.26 deg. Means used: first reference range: 317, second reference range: 278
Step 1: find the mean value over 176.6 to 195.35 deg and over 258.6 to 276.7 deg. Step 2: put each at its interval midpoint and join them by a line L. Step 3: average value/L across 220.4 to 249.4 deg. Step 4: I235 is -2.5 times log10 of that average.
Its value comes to 0.31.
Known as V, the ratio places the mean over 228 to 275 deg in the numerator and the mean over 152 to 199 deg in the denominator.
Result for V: 1.06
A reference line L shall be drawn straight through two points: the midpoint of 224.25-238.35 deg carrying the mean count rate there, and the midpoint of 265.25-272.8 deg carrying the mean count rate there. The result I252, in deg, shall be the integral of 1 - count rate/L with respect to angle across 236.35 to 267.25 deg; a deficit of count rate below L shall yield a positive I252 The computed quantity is 2.24 deg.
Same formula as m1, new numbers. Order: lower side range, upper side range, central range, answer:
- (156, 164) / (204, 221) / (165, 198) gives -2.4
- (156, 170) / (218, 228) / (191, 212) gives -1.5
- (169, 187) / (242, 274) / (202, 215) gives 1.8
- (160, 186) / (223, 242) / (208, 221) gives 0.1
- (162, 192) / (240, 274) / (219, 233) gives 3.3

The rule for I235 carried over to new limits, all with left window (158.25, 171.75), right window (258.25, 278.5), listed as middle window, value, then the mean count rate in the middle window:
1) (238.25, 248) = 0.25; 293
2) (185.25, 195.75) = 0.04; 314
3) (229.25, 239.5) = 0.37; 257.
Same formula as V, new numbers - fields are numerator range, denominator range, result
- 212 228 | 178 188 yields 0.81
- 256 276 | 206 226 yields 1.41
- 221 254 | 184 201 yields 0.92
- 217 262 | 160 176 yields 0.93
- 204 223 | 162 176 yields 0.90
